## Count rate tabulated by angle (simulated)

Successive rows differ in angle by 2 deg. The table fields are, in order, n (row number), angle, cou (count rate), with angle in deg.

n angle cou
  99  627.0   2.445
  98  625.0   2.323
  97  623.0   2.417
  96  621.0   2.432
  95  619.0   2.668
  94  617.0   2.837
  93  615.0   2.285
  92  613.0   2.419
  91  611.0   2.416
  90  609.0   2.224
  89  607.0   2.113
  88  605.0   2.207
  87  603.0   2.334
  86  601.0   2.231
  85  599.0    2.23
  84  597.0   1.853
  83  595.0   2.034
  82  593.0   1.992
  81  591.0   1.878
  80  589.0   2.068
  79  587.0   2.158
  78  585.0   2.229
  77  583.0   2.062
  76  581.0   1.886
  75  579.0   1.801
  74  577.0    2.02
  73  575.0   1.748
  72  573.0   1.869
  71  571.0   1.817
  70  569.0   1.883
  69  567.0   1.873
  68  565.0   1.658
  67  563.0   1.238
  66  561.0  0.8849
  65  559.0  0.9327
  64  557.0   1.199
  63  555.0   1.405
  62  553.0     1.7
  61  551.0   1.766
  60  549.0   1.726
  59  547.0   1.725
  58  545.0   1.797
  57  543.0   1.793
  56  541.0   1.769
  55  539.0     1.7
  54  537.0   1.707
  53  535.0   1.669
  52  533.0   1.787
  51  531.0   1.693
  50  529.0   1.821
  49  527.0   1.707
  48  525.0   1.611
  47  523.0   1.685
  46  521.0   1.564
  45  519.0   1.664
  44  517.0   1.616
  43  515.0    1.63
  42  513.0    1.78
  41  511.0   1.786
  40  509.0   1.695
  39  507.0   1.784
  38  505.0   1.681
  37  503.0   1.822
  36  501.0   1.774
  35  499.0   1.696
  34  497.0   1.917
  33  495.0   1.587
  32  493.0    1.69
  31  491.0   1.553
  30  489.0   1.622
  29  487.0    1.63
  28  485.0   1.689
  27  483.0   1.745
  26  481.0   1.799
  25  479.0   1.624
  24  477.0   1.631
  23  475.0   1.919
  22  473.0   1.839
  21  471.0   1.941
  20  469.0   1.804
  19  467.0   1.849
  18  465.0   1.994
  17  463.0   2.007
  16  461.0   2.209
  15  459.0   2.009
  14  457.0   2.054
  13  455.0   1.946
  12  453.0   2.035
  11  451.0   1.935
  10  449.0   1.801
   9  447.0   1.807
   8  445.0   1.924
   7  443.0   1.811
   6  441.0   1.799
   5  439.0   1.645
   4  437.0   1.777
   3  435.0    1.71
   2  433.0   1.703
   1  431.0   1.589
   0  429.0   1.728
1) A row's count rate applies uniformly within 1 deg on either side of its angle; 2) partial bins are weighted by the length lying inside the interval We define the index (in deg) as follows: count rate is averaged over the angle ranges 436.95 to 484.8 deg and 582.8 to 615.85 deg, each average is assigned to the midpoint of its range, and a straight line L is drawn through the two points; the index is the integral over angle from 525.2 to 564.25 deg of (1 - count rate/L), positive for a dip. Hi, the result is 8.8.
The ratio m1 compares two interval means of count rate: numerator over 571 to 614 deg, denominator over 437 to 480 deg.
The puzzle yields 1.10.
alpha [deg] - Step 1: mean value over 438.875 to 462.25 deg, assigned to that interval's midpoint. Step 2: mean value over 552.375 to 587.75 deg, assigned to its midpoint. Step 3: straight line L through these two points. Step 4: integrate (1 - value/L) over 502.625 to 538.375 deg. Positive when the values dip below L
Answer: 1.6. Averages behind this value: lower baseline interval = 1.93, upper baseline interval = 1.68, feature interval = 1.7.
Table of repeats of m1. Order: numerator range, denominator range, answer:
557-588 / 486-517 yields 1.01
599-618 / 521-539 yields 1.37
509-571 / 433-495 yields 0.90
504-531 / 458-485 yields 0.91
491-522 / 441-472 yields 0.88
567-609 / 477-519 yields 1.19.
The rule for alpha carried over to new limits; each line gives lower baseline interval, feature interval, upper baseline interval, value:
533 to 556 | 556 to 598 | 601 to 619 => 5.8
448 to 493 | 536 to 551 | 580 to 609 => 1.8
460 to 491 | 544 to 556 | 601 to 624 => 2.5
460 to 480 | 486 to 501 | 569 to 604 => 1.8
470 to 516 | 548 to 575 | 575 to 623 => 6.5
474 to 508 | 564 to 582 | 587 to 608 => 1.5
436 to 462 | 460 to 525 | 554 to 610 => 4.6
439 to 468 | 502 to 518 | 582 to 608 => 2.2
